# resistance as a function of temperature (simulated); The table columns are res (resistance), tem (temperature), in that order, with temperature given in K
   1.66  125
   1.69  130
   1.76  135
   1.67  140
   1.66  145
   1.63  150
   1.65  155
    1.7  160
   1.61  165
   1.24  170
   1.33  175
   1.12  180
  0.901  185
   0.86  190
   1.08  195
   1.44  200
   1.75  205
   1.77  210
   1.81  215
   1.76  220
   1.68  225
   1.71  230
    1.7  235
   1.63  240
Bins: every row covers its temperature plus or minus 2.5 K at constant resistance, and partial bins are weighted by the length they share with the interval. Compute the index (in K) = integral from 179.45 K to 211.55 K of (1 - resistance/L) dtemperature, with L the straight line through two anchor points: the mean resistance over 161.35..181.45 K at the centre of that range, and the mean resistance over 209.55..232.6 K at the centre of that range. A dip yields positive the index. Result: 6.0 K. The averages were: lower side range 1.36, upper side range 1.74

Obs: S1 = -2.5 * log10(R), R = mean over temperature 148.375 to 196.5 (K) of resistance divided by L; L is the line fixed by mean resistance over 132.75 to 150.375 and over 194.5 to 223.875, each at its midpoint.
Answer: 0.260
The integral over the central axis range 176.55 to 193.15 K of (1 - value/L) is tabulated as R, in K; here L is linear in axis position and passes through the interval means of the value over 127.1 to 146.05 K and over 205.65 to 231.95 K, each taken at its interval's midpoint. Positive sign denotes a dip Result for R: 7.1 K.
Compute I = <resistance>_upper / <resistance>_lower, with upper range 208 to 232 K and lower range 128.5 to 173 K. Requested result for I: 1.08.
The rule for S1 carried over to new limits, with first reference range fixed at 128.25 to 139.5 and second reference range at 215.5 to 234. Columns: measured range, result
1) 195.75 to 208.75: 0.12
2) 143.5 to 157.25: 0.05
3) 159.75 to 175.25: 0.18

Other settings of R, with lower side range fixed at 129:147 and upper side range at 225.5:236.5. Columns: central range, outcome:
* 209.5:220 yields -0.5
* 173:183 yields 2.9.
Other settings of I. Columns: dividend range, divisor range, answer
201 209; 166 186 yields 1.41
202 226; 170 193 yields 1.63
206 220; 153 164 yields 1.07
